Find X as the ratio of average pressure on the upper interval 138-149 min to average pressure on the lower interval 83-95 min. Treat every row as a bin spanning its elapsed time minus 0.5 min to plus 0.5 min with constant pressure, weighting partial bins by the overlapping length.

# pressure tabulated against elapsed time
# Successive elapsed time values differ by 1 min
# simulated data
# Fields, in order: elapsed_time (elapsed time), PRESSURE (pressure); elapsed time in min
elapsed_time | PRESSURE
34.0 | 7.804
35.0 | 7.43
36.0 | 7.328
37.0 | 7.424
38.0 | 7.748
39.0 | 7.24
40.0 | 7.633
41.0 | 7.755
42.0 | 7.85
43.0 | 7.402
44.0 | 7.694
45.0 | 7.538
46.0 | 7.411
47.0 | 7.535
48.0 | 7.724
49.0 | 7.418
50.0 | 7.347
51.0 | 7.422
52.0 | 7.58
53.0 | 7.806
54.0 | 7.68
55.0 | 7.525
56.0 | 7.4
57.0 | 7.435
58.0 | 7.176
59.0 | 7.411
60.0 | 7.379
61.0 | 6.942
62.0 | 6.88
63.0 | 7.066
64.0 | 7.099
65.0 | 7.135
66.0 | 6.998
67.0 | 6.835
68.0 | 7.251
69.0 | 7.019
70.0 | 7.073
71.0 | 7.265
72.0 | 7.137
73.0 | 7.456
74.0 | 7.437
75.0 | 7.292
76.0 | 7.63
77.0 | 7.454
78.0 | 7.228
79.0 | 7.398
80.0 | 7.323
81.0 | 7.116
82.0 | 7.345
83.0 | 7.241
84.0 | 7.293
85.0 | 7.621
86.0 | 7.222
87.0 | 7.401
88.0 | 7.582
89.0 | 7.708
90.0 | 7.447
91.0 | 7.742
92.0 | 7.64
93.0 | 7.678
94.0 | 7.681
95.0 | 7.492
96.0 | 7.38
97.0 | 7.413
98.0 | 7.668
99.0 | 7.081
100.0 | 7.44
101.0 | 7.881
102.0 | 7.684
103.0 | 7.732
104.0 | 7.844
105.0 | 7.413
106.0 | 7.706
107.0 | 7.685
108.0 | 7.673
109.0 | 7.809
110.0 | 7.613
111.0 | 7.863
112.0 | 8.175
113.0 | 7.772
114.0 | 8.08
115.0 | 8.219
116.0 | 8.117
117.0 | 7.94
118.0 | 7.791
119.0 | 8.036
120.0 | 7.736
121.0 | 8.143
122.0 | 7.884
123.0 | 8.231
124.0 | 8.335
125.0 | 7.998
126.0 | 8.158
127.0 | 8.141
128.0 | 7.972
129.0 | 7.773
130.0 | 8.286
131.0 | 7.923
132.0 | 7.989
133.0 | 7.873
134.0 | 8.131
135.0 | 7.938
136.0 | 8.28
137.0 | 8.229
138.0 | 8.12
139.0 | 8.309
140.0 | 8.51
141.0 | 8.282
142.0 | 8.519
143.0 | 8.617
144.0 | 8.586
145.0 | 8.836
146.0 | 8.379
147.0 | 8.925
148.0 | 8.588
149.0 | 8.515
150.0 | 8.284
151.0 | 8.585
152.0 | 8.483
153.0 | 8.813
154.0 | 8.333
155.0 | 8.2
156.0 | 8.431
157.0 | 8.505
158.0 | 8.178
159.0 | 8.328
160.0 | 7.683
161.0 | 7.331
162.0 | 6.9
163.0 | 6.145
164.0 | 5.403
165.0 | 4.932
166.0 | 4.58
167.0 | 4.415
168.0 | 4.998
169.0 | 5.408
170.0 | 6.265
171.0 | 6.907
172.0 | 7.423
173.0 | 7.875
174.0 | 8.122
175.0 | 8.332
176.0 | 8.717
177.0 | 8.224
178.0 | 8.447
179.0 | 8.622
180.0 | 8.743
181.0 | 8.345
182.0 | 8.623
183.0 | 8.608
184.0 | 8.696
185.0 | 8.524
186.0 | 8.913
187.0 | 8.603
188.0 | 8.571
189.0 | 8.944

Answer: 1.1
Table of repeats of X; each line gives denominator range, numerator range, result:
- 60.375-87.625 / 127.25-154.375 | 1.15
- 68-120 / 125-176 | 1.02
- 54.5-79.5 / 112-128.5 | 1.11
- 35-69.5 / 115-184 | 1.07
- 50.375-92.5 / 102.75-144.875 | 1.10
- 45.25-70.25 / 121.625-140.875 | 1.11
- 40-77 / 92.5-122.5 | 1.05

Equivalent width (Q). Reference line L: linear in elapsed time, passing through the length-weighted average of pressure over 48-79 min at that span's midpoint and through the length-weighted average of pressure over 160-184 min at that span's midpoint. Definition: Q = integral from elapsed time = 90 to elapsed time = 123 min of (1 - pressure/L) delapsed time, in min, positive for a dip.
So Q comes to -2.3 min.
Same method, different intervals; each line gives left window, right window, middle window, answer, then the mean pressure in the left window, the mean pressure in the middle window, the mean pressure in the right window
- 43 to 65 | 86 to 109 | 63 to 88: 0.76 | 7.4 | 7.26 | 7.59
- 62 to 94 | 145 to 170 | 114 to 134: -1.88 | 7.33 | 8.03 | 7.36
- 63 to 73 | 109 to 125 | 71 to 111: 0.08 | 7.11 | 7.5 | 7.99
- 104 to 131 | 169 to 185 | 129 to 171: 1.71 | 7.94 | 7.68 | 8.06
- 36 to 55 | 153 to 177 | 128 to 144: -2.21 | 7.56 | 8.19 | 7.08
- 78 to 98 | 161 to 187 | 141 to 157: -2.56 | 7.46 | 8.53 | 7.31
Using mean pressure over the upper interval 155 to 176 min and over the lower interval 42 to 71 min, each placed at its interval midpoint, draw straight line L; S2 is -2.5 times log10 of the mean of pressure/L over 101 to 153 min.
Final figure -0.15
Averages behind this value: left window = 7.34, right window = 6.89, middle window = 8.12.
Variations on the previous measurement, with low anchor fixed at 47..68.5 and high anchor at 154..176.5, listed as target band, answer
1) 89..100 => -0.048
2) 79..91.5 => -0.028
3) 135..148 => -0.195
